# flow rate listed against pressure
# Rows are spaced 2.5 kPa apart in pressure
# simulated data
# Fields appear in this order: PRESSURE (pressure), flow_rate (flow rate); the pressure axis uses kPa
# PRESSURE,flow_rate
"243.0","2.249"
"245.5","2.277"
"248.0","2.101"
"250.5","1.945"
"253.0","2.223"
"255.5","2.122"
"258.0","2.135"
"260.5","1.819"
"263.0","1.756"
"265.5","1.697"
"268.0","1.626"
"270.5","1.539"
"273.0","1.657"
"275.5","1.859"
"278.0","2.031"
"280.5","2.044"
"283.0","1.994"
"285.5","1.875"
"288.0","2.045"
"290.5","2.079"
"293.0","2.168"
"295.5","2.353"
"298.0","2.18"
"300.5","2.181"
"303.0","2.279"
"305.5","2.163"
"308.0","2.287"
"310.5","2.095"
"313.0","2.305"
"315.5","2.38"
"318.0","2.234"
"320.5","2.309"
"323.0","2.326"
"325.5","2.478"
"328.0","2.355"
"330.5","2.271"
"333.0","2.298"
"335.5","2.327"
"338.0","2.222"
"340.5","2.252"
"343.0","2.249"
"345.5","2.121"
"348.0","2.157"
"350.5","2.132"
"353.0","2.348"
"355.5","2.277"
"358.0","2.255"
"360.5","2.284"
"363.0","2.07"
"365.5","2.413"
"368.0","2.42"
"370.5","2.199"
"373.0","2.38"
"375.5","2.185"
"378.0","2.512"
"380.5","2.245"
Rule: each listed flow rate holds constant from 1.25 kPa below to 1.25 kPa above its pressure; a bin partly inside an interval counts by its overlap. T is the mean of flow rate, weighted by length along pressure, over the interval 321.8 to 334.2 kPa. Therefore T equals 2.35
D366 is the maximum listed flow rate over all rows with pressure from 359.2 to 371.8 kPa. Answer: 2.42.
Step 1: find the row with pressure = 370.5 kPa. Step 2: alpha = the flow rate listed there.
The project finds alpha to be 2.199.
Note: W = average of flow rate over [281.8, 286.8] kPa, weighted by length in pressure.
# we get 1.94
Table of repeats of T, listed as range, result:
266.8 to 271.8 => 1.58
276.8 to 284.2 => 2.02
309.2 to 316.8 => 2.26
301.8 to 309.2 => 2.24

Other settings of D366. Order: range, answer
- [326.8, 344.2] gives 2.355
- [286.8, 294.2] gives 2.168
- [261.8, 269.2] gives 1.756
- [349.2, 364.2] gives 2.348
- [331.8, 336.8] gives 2.327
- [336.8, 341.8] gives 2.252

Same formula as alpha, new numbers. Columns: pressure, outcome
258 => 2.135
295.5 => 2.353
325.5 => 2.478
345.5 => 2.121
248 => 2.101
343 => 2.249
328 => 2.355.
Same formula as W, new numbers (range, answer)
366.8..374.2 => 2.33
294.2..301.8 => 2.24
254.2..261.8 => 2.02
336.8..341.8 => 2.24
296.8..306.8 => 2.2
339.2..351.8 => 2.18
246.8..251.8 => 2.02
